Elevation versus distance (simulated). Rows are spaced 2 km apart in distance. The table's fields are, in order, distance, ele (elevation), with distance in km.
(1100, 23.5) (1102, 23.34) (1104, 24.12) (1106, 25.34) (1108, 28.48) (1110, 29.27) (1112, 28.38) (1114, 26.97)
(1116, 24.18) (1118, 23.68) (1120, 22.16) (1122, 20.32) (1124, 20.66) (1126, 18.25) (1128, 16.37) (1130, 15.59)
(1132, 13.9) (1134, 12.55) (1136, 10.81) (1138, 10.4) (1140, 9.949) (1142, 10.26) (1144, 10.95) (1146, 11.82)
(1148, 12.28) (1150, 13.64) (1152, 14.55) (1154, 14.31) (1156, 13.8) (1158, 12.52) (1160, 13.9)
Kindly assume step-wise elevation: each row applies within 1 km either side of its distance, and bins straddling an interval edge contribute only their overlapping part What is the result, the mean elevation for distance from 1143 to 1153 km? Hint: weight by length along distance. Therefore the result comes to 12.6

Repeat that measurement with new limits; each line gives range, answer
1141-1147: 11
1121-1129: 18.9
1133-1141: 10.9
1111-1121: 25.1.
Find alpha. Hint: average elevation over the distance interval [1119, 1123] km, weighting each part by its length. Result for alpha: 21.2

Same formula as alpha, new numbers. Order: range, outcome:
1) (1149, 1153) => 14.1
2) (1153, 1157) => 14.1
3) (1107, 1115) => 28.3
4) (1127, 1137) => 13.8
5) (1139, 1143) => 10.1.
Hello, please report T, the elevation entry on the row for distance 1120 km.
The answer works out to 22.16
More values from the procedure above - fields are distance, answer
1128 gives 16.37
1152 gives 14.55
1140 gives 9.949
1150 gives 13.64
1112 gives 28.38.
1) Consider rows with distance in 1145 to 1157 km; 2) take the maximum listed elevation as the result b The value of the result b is 14.55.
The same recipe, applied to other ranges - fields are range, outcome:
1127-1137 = 16.37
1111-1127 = 28.38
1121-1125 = 20.66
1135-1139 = 10.81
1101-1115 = 29.27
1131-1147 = 13.9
